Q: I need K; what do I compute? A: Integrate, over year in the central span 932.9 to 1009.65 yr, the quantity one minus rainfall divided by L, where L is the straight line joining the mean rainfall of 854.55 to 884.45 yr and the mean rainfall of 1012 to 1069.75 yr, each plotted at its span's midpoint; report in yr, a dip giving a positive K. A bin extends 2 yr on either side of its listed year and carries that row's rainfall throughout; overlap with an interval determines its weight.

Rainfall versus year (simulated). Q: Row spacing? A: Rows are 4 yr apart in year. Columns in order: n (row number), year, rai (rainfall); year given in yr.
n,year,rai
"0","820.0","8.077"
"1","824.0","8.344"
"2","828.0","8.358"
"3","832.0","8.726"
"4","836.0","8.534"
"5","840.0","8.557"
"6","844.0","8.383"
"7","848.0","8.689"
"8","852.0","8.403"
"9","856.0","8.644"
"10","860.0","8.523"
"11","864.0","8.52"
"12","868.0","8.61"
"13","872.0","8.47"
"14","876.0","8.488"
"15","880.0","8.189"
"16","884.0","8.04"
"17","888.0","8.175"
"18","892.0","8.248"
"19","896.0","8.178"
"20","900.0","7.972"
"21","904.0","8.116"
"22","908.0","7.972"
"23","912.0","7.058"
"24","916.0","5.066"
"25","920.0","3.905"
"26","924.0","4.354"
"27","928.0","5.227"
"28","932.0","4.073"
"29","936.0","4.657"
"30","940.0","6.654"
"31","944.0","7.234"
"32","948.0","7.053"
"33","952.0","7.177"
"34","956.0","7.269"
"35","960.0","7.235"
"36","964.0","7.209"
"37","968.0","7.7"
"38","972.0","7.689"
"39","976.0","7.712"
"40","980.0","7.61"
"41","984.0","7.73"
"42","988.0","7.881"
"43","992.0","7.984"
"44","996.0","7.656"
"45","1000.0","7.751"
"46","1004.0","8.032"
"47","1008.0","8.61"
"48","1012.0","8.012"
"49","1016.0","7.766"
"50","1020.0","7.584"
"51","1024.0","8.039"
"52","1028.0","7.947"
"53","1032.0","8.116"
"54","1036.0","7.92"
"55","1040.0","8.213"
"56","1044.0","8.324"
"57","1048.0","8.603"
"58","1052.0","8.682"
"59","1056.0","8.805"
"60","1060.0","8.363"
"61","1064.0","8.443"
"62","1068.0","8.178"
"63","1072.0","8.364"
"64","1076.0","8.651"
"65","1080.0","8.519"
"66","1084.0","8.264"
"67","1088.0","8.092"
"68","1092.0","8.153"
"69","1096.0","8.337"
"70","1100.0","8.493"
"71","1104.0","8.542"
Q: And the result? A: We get 8.7 yr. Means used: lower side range 8.45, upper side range 8.21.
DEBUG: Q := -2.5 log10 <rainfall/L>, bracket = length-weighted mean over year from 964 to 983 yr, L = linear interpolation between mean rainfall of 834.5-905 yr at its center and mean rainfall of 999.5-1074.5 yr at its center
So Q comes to 0.09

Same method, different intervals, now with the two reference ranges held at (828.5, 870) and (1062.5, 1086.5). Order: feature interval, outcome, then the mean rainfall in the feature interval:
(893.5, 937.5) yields 0.36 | 6.09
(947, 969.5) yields 0.17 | 7.27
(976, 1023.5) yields 0.08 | 7.87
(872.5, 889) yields 0.04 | 8.25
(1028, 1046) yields 0.04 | 8.12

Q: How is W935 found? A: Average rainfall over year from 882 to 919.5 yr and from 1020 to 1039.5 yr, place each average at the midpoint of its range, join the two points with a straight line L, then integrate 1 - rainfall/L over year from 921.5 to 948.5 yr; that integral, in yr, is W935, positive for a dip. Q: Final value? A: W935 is 7.55 yr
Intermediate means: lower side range 7.5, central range 5.5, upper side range 7.98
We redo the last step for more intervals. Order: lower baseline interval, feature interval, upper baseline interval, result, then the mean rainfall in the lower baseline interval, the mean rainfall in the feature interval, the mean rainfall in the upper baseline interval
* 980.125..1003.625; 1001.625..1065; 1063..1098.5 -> -1.26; 7.8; 8.21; 8.33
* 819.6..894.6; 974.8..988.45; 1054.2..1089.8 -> 1.13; 8.43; 7.72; 8.41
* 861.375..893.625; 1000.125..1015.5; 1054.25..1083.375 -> 0.56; 8.35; 8.12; 8.46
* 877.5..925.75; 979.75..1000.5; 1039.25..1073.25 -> 0.28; 7.13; 7.78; 8.45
